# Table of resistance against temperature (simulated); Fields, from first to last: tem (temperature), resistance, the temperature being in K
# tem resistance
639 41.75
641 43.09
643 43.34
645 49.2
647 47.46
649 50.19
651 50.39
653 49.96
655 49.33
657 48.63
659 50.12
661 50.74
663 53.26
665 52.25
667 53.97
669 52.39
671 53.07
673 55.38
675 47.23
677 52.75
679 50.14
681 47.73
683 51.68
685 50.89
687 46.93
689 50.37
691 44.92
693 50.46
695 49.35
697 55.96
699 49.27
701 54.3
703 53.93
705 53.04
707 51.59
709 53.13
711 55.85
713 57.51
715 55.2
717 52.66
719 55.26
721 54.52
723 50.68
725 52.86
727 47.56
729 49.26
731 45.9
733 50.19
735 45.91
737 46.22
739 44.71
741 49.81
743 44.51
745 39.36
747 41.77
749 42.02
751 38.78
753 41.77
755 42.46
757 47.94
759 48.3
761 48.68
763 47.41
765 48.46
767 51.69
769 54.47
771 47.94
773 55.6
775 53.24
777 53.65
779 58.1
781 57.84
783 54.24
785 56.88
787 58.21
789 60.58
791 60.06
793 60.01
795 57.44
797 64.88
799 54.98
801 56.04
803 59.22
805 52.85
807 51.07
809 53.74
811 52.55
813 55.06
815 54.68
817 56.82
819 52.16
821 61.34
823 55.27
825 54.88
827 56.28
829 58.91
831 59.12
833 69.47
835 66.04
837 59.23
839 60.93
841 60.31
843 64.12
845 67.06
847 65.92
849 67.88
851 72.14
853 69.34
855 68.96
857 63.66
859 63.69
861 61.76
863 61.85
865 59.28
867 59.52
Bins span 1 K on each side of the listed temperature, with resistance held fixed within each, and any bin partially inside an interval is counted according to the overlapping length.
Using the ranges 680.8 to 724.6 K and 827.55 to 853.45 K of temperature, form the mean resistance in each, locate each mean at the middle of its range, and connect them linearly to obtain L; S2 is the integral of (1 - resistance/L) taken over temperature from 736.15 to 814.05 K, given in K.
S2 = 9.41 K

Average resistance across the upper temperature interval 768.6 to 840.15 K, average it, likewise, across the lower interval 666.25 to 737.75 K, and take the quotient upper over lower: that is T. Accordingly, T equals 1.1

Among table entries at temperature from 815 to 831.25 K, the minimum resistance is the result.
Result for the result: 52.16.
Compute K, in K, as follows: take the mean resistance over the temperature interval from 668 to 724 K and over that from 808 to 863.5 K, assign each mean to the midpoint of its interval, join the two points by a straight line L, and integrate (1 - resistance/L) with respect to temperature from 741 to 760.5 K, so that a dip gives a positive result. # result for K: 4.3 K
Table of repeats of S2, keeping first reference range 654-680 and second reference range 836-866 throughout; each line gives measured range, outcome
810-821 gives 1.2 K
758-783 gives 2.8 K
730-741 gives 1.8 K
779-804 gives 0.8 K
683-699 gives 1.0 K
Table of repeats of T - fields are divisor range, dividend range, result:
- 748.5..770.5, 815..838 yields 1.26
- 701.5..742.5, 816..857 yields 1.22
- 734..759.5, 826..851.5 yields 1.44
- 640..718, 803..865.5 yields 1.19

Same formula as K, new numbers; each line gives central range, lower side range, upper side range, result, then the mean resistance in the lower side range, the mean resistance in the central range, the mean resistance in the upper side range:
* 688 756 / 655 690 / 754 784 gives 2.67 K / 51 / 49.1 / 51.3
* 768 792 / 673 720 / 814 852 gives 0.70 K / 51.8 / 55.9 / 61.2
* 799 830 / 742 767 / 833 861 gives 1.41 K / 44.6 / 55.4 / 65.3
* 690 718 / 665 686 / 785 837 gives 0.11 K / 51.6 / 52.7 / 57.7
